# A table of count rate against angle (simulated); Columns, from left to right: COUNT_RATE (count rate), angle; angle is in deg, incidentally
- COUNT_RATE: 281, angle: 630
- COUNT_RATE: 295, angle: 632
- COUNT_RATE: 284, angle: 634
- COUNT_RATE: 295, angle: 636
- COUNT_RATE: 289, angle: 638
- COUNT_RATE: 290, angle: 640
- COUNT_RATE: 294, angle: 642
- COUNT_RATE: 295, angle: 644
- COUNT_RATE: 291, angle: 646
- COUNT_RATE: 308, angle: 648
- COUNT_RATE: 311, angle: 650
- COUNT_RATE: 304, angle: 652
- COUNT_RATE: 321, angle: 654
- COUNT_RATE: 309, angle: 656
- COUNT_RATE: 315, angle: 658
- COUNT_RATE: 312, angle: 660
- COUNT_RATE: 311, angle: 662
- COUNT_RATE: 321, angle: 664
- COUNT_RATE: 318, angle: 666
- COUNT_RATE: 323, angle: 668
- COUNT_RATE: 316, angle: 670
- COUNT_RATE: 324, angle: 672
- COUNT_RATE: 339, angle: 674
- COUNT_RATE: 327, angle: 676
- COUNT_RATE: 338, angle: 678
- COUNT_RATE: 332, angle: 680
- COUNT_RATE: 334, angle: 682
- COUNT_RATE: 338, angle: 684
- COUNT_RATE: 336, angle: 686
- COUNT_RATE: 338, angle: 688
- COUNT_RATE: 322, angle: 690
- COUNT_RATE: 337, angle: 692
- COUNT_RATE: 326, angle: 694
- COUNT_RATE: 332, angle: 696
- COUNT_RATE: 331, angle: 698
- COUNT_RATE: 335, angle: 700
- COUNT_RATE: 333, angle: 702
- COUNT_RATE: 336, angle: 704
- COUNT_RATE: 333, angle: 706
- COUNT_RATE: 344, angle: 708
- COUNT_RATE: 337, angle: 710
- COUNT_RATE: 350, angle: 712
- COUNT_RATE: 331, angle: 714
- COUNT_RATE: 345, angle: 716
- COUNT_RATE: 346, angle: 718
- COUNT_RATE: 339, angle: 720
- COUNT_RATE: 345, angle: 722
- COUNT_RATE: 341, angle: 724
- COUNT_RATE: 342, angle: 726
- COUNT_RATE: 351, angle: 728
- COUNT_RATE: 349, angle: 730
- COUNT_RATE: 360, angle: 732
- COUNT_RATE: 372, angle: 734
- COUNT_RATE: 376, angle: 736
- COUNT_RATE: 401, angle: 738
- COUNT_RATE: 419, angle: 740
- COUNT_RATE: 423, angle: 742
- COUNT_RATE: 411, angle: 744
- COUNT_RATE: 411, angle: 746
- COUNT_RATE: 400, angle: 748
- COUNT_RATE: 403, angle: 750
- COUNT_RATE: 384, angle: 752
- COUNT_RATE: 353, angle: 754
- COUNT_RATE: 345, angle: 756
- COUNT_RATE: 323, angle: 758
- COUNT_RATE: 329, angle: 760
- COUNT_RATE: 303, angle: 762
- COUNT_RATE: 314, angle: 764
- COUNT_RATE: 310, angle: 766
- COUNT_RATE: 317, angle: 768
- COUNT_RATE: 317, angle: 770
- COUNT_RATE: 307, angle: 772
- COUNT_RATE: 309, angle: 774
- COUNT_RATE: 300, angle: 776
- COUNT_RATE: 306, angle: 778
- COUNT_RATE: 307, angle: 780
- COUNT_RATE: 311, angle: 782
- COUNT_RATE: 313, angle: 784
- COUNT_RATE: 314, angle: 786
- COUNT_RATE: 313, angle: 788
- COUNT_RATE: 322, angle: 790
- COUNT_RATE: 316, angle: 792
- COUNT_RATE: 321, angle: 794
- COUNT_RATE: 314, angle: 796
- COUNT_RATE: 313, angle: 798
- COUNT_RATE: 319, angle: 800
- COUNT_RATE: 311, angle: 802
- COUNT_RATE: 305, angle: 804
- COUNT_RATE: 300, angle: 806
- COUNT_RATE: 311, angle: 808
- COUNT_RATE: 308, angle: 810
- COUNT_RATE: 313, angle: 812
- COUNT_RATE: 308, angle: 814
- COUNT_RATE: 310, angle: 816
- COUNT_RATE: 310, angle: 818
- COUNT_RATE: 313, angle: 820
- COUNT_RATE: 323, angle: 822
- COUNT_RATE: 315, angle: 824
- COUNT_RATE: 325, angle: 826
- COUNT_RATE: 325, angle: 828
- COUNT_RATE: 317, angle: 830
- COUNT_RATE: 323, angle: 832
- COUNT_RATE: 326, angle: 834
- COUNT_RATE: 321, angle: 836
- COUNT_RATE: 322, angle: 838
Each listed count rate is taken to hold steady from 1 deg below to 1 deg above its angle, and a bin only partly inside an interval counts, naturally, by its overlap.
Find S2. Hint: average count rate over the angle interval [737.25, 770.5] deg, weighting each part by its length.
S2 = 363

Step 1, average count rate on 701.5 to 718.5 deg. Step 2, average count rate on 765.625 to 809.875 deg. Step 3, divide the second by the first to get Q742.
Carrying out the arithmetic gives 0.92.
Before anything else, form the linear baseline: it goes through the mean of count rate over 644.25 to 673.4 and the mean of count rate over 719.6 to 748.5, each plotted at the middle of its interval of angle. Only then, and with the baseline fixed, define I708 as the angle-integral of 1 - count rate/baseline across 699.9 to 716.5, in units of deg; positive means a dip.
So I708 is 0.8 deg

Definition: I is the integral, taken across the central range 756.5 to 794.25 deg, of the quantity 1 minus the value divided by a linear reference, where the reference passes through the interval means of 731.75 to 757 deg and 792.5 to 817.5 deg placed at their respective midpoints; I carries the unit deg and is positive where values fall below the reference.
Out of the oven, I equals 3.8 deg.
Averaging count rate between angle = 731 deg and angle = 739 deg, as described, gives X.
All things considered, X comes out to 377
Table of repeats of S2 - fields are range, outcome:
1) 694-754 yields 361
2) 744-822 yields 324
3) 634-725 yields 324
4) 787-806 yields 314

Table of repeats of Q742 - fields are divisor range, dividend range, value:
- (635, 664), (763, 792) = 1.03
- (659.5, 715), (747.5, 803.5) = 0.98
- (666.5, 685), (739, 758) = 1.18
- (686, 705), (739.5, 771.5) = 1.08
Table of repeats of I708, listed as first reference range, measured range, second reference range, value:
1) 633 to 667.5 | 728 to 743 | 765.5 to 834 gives -3.58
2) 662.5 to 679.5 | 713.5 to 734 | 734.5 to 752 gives 1.92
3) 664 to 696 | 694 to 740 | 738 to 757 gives 2.21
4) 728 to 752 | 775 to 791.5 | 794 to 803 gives 1.17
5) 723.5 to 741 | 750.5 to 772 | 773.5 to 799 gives 0.54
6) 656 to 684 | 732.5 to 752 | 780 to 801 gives -4.97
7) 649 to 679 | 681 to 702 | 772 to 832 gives -0.98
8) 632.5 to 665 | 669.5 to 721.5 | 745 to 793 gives -3.52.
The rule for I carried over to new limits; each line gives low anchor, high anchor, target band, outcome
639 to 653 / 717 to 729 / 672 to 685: -0.6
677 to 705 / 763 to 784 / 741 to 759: -3.8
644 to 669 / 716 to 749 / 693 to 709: 0.6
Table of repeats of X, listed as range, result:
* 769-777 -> 308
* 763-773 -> 313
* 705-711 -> 338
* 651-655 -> 312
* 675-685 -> 334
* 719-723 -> 342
